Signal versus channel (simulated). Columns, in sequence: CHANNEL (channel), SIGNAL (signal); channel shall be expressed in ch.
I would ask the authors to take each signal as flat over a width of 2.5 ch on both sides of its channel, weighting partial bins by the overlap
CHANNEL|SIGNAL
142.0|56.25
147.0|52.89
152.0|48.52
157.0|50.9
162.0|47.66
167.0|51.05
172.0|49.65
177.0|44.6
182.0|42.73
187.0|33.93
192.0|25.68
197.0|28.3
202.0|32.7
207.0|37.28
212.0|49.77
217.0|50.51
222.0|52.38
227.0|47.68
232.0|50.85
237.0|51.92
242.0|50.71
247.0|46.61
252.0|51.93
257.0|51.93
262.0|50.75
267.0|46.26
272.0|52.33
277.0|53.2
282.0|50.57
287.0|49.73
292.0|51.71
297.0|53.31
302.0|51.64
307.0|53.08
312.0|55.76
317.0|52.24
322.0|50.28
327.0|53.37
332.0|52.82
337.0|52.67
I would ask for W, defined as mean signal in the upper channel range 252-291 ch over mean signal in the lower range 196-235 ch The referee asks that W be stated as 1.14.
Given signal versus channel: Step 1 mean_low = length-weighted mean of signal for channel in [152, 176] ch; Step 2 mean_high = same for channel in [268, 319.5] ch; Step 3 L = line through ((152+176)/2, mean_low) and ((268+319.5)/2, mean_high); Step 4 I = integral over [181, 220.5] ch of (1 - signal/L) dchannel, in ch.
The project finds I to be 9.8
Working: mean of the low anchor 49.4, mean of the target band 37.8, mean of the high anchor 52.2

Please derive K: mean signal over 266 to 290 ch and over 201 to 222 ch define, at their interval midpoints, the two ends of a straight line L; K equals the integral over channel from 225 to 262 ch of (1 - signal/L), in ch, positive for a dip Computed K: -2.2 ch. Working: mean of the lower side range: 44.4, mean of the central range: 50.3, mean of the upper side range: 50.7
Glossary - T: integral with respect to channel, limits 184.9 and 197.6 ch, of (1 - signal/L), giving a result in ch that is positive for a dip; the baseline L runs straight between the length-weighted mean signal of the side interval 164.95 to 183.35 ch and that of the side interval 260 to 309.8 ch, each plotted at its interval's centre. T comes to 4.9 ch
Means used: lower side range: 47.2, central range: 29.3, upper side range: 51.3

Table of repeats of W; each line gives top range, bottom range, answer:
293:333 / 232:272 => 1.05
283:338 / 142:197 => 1.18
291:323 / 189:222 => 1.37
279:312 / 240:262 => 1.03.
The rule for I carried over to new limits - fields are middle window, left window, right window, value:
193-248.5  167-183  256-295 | 4.5 ch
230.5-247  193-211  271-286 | -3.2 ch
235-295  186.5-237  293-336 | -4.1 ch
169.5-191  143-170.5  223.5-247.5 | 3.8 ch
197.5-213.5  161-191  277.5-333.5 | 2.8 ch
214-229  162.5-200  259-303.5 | -2.0 ch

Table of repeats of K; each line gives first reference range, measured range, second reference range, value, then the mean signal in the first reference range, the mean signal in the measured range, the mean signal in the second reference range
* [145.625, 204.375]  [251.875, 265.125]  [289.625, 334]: -0.7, 42.2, 51.2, 52.7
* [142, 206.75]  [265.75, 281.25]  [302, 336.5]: -0.4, 42.7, 50.9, 52.8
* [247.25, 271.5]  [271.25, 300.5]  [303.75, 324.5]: -0.2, 50.1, 51.8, 52.8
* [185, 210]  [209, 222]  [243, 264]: -4.2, 31.9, 50.1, 50.3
